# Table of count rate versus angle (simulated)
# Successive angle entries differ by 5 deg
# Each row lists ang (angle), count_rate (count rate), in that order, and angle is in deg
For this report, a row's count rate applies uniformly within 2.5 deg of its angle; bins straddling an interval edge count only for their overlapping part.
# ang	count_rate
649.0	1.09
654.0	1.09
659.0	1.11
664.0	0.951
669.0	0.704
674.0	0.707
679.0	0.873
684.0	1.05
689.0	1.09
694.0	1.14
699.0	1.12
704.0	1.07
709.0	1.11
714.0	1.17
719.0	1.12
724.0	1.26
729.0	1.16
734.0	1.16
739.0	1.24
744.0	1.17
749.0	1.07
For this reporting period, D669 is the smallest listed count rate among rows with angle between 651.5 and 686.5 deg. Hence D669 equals 0.704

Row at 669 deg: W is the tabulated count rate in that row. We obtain 0.704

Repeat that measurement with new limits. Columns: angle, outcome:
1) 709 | 1.11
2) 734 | 1.16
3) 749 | 1.07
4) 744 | 1.17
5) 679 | 0.873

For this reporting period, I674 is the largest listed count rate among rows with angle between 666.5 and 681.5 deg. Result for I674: 0.873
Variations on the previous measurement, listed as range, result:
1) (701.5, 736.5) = 1.26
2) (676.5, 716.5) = 1.17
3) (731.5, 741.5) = 1.24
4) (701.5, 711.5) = 1.11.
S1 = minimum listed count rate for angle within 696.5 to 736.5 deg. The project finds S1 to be 1.07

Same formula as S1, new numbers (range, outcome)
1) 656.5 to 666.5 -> 0.951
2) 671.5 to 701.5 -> 0.707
